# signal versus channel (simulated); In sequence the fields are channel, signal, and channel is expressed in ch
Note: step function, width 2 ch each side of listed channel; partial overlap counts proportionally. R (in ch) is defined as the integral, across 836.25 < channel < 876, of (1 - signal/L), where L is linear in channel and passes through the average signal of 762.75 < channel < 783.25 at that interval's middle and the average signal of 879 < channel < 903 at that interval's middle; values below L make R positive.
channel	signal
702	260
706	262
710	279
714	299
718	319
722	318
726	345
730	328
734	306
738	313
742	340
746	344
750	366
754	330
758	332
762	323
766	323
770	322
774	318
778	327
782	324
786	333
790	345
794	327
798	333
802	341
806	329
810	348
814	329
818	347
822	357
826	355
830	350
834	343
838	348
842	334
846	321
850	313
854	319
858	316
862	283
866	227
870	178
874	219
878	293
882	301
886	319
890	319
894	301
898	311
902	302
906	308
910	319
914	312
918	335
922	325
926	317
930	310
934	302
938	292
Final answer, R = 3.5 ch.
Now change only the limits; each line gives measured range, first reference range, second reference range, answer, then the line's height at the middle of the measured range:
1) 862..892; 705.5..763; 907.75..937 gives 4.8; 318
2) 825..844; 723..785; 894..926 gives -1.4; 322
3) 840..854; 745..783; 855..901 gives -1.3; 294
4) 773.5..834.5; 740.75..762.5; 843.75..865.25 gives -3.0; 323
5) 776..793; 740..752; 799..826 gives 0.7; 346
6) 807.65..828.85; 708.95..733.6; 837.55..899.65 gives -3.3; 300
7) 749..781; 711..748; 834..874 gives -1.5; 314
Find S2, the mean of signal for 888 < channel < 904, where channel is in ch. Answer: 308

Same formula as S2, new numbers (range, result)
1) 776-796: 331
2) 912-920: 324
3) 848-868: 292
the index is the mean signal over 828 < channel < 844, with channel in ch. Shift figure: 344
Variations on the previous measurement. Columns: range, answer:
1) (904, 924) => 320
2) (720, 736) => 324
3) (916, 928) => 326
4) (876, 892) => 308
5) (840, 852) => 323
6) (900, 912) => 310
